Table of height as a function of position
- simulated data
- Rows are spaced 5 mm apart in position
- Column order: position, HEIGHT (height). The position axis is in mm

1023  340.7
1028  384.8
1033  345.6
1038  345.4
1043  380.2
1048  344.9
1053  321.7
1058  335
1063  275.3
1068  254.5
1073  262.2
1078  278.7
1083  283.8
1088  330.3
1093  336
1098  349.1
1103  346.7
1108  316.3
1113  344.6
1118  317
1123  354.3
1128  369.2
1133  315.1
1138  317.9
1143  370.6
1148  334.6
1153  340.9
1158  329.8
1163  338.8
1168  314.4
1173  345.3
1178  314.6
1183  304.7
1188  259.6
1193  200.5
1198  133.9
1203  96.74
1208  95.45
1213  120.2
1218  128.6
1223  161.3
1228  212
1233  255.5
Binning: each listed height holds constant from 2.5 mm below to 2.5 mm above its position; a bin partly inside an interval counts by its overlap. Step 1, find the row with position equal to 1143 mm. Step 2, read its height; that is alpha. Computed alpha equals 370.6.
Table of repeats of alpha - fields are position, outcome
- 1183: 304.7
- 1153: 340.9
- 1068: 254.5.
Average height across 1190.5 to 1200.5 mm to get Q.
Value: 167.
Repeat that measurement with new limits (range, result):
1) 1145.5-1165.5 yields 336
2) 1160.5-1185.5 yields 324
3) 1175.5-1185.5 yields 310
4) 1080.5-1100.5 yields 325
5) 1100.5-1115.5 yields 336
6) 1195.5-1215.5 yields 112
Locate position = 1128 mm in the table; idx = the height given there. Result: 369.2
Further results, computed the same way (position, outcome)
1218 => 128.6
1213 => 120.2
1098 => 349.1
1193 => 200.5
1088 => 330.3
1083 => 283.8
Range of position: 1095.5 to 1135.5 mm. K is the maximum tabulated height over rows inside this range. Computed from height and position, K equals 369.2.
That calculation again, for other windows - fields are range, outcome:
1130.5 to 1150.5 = 370.6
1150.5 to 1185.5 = 345.3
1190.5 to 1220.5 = 200.5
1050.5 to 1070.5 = 335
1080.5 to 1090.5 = 330.3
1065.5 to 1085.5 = 283.8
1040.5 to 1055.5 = 380.2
